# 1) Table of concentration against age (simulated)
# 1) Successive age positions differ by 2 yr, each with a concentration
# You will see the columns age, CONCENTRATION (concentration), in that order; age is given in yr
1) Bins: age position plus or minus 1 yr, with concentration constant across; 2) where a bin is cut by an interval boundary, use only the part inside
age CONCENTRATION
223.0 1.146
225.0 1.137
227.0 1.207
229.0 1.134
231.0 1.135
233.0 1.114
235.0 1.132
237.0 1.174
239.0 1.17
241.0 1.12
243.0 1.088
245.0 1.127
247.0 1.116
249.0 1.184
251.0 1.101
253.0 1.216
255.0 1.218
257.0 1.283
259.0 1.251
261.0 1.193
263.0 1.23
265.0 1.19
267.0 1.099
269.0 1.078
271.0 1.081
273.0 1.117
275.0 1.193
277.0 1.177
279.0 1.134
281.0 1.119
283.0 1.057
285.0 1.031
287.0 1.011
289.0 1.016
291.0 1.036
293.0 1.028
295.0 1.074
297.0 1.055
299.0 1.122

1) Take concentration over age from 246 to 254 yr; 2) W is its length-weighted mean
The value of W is 1.15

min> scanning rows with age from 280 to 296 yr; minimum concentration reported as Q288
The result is 1.011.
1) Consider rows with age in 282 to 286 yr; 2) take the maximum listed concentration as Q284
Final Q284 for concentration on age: 1.057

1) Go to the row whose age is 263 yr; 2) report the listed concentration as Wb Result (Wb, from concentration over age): 1.23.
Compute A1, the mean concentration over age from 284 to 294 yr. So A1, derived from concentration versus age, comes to 1.02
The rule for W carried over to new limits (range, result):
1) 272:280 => 1.16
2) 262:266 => 1.21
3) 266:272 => 1.09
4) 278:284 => 1.1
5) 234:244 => 1.14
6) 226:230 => 1.17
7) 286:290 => 1.01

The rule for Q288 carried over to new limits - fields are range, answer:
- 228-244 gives 1.088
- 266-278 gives 1.078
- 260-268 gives 1.099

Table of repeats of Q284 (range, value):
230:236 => 1.135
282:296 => 1.074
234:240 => 1.174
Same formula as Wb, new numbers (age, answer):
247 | 1.116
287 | 1.011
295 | 1.074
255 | 1.218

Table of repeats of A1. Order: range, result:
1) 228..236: 1.13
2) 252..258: 1.24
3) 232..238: 1.14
